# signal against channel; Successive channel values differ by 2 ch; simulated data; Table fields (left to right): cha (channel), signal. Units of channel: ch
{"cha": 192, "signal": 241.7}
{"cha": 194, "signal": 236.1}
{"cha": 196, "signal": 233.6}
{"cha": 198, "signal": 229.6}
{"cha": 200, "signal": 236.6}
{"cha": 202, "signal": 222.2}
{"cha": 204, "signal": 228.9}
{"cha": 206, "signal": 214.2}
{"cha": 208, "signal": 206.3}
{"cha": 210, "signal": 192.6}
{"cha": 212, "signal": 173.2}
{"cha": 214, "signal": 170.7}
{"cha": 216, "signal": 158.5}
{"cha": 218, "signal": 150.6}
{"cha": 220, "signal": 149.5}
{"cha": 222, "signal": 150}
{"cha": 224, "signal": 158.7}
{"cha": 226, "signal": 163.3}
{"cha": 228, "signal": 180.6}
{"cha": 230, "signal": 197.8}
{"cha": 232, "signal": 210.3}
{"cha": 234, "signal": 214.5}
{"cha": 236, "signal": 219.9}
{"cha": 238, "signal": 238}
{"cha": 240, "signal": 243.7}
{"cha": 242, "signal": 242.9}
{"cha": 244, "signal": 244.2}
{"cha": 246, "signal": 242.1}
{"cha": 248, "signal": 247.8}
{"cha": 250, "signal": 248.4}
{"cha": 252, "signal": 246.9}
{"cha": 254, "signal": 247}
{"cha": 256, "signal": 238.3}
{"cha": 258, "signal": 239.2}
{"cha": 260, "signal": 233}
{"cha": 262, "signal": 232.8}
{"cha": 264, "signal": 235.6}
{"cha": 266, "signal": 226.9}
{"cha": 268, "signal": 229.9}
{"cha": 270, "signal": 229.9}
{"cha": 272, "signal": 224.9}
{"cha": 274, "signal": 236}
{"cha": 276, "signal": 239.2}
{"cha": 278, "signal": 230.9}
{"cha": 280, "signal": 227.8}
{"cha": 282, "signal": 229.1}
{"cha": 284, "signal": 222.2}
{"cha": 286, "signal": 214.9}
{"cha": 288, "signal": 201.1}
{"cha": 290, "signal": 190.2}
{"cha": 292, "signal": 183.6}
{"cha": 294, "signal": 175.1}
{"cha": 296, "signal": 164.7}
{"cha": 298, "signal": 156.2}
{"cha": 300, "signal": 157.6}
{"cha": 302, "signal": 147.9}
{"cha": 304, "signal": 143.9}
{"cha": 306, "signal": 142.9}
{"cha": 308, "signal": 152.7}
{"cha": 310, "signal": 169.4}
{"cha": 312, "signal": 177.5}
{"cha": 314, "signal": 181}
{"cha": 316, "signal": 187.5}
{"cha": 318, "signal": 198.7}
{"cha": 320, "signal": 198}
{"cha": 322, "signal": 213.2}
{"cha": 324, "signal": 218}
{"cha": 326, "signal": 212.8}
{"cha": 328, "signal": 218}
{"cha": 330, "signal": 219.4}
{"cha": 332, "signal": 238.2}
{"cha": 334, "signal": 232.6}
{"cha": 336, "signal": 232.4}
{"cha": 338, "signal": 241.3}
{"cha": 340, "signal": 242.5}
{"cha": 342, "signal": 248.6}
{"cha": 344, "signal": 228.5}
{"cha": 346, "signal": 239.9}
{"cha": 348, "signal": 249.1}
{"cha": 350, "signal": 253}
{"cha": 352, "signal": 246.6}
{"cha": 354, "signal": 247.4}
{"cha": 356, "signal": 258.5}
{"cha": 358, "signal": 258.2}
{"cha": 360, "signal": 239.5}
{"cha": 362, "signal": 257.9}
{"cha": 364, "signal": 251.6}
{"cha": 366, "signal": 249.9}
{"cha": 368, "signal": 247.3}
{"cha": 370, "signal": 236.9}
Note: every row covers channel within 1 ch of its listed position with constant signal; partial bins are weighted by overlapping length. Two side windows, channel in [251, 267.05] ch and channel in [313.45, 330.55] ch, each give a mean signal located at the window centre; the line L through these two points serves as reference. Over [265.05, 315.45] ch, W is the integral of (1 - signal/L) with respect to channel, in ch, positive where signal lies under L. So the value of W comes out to 6.4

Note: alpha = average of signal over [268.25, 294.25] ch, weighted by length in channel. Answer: 217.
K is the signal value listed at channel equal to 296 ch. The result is 164.7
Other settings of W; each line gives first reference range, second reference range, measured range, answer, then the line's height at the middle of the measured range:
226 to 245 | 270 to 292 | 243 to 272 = -2.5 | 219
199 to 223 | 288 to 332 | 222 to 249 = -3.9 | 187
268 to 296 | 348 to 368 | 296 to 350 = 7.6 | 234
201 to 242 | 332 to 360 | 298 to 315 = 5.2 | 228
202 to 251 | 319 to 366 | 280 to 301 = 2.8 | 221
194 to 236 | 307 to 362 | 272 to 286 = -1.3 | 209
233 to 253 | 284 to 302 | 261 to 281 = -2.4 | 206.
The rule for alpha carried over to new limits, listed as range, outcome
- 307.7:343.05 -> 211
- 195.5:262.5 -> 212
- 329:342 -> 235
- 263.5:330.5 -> 198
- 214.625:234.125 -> 171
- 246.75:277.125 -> 237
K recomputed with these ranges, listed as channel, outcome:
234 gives 214.5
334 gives 232.6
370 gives 236.9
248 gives 247.8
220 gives 149.5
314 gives 181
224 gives 158.7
